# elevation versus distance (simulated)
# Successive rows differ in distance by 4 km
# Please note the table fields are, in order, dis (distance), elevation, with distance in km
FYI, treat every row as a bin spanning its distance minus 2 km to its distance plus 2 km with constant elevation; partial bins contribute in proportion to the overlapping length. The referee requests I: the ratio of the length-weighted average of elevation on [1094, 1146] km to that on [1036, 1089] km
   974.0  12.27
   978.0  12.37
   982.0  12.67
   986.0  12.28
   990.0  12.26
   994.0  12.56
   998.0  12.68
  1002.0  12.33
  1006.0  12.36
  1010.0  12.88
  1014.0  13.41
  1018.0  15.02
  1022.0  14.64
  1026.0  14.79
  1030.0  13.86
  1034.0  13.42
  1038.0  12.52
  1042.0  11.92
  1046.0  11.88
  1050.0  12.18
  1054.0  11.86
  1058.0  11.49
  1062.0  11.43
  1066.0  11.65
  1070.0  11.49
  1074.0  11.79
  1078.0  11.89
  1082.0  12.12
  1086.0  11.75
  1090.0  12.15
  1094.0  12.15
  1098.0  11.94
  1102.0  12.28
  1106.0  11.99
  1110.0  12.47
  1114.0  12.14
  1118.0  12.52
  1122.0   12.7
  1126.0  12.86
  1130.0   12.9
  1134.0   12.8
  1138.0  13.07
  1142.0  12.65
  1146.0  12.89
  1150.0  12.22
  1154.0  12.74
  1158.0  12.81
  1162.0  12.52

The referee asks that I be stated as 1.06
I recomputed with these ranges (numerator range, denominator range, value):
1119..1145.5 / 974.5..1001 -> 1.03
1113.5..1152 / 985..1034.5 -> 0.96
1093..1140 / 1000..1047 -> 0.94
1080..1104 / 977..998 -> 0.97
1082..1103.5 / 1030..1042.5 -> 0.93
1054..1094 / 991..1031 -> 0.88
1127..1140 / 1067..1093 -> 1.09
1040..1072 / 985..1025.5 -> 0.89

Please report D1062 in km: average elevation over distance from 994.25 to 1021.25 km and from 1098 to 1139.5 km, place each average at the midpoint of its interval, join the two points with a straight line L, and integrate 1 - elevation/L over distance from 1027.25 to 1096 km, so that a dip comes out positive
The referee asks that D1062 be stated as 3.9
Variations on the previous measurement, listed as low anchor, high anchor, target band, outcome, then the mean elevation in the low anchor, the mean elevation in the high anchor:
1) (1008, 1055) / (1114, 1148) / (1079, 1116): 2.3 km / 13.2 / 12.8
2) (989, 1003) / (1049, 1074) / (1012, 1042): -4.3 km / 12.5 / 11.7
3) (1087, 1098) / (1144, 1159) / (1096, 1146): -0.7 km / 12.1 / 12.7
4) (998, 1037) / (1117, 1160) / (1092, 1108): 1.1 km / 13.6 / 12.7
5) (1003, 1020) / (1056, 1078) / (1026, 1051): -0.6 km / 13.4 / 11.6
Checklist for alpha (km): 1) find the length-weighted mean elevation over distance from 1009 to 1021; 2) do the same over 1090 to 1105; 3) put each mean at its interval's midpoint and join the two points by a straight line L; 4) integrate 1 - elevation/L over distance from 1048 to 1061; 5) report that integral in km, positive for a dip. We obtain 1.2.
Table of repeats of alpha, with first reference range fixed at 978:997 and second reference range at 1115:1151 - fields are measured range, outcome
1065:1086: 1.4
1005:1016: -0.4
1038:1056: 0.8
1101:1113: 0.4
